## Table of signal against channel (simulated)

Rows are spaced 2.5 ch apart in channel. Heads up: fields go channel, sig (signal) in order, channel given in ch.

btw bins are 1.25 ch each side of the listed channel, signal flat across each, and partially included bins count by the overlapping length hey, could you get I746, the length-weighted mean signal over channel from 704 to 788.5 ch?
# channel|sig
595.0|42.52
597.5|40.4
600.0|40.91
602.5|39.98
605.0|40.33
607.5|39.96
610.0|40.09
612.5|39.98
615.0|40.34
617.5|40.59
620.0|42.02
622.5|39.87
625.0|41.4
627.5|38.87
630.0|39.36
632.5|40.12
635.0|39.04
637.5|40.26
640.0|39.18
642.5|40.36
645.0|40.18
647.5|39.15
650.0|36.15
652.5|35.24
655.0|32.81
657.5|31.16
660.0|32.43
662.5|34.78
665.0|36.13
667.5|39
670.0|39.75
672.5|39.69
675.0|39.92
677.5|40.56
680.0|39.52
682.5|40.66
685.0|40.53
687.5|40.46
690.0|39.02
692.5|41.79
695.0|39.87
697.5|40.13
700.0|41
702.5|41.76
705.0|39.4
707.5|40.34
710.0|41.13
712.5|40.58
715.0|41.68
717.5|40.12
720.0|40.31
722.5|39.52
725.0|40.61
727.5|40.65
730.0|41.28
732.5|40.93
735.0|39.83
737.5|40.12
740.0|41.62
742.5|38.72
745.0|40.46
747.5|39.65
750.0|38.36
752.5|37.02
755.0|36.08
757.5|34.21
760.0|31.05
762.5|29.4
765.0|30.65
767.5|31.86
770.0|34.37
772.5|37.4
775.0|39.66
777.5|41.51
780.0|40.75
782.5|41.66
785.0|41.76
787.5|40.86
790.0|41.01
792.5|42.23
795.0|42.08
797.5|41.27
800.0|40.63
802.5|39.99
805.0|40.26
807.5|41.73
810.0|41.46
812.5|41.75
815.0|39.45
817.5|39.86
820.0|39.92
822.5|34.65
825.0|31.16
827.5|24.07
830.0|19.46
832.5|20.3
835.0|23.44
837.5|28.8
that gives 38.6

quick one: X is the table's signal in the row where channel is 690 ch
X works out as 39.02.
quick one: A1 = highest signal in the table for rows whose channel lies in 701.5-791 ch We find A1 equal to 41.76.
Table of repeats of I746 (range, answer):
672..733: 40.5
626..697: 38.5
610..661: 38.5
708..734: 40.7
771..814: 40.9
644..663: 35.2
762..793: 38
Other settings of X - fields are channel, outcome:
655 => 32.81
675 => 39.92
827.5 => 24.07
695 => 39.87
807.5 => 41.73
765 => 30.65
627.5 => 38.87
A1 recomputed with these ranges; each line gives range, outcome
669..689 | 40.66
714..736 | 41.68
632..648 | 40.36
